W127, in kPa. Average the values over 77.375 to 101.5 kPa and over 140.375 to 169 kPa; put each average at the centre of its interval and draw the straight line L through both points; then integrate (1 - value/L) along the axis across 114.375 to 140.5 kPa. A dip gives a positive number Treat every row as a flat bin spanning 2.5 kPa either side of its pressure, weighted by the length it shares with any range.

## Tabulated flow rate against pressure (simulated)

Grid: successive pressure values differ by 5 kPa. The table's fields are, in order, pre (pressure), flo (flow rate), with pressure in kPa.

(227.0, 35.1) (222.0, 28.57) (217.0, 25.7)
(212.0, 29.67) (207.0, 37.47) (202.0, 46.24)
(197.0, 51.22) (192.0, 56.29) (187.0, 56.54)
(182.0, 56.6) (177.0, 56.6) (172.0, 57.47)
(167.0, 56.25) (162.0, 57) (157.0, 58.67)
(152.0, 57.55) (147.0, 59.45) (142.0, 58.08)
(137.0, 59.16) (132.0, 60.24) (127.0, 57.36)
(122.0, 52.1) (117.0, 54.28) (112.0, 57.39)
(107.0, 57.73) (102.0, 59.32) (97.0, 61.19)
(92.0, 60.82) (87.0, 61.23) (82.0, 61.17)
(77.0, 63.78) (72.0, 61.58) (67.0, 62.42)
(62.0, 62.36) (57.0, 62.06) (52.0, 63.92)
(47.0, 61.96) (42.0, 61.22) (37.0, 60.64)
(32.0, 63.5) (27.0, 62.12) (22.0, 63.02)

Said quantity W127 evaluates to 1.1 kPa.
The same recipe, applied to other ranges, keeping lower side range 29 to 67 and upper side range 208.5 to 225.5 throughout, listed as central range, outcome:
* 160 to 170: -4.5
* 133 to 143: -3.2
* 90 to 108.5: -2.7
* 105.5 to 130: -3.7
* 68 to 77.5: -0.8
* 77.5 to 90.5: -1.5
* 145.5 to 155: -3.7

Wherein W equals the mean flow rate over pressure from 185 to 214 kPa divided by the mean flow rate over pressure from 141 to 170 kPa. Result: 0.8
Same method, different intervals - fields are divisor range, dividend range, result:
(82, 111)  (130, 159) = 0.98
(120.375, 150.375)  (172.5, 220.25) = 0.80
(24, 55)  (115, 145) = 0.92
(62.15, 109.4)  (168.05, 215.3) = 0.81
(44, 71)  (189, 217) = 0.68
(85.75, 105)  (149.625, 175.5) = 0.95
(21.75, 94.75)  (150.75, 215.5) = 0.83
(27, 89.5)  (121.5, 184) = 0.93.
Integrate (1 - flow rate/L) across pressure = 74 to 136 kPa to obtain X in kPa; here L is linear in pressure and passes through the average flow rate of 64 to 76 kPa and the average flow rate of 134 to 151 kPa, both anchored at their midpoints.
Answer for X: 1.7 kPa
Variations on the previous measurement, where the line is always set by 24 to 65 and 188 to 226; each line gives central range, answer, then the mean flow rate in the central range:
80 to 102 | -2.0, 60.9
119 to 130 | -0.8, 55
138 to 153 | -3.2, 58.5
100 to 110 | -0.8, 58.4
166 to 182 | -4.5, 56.8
